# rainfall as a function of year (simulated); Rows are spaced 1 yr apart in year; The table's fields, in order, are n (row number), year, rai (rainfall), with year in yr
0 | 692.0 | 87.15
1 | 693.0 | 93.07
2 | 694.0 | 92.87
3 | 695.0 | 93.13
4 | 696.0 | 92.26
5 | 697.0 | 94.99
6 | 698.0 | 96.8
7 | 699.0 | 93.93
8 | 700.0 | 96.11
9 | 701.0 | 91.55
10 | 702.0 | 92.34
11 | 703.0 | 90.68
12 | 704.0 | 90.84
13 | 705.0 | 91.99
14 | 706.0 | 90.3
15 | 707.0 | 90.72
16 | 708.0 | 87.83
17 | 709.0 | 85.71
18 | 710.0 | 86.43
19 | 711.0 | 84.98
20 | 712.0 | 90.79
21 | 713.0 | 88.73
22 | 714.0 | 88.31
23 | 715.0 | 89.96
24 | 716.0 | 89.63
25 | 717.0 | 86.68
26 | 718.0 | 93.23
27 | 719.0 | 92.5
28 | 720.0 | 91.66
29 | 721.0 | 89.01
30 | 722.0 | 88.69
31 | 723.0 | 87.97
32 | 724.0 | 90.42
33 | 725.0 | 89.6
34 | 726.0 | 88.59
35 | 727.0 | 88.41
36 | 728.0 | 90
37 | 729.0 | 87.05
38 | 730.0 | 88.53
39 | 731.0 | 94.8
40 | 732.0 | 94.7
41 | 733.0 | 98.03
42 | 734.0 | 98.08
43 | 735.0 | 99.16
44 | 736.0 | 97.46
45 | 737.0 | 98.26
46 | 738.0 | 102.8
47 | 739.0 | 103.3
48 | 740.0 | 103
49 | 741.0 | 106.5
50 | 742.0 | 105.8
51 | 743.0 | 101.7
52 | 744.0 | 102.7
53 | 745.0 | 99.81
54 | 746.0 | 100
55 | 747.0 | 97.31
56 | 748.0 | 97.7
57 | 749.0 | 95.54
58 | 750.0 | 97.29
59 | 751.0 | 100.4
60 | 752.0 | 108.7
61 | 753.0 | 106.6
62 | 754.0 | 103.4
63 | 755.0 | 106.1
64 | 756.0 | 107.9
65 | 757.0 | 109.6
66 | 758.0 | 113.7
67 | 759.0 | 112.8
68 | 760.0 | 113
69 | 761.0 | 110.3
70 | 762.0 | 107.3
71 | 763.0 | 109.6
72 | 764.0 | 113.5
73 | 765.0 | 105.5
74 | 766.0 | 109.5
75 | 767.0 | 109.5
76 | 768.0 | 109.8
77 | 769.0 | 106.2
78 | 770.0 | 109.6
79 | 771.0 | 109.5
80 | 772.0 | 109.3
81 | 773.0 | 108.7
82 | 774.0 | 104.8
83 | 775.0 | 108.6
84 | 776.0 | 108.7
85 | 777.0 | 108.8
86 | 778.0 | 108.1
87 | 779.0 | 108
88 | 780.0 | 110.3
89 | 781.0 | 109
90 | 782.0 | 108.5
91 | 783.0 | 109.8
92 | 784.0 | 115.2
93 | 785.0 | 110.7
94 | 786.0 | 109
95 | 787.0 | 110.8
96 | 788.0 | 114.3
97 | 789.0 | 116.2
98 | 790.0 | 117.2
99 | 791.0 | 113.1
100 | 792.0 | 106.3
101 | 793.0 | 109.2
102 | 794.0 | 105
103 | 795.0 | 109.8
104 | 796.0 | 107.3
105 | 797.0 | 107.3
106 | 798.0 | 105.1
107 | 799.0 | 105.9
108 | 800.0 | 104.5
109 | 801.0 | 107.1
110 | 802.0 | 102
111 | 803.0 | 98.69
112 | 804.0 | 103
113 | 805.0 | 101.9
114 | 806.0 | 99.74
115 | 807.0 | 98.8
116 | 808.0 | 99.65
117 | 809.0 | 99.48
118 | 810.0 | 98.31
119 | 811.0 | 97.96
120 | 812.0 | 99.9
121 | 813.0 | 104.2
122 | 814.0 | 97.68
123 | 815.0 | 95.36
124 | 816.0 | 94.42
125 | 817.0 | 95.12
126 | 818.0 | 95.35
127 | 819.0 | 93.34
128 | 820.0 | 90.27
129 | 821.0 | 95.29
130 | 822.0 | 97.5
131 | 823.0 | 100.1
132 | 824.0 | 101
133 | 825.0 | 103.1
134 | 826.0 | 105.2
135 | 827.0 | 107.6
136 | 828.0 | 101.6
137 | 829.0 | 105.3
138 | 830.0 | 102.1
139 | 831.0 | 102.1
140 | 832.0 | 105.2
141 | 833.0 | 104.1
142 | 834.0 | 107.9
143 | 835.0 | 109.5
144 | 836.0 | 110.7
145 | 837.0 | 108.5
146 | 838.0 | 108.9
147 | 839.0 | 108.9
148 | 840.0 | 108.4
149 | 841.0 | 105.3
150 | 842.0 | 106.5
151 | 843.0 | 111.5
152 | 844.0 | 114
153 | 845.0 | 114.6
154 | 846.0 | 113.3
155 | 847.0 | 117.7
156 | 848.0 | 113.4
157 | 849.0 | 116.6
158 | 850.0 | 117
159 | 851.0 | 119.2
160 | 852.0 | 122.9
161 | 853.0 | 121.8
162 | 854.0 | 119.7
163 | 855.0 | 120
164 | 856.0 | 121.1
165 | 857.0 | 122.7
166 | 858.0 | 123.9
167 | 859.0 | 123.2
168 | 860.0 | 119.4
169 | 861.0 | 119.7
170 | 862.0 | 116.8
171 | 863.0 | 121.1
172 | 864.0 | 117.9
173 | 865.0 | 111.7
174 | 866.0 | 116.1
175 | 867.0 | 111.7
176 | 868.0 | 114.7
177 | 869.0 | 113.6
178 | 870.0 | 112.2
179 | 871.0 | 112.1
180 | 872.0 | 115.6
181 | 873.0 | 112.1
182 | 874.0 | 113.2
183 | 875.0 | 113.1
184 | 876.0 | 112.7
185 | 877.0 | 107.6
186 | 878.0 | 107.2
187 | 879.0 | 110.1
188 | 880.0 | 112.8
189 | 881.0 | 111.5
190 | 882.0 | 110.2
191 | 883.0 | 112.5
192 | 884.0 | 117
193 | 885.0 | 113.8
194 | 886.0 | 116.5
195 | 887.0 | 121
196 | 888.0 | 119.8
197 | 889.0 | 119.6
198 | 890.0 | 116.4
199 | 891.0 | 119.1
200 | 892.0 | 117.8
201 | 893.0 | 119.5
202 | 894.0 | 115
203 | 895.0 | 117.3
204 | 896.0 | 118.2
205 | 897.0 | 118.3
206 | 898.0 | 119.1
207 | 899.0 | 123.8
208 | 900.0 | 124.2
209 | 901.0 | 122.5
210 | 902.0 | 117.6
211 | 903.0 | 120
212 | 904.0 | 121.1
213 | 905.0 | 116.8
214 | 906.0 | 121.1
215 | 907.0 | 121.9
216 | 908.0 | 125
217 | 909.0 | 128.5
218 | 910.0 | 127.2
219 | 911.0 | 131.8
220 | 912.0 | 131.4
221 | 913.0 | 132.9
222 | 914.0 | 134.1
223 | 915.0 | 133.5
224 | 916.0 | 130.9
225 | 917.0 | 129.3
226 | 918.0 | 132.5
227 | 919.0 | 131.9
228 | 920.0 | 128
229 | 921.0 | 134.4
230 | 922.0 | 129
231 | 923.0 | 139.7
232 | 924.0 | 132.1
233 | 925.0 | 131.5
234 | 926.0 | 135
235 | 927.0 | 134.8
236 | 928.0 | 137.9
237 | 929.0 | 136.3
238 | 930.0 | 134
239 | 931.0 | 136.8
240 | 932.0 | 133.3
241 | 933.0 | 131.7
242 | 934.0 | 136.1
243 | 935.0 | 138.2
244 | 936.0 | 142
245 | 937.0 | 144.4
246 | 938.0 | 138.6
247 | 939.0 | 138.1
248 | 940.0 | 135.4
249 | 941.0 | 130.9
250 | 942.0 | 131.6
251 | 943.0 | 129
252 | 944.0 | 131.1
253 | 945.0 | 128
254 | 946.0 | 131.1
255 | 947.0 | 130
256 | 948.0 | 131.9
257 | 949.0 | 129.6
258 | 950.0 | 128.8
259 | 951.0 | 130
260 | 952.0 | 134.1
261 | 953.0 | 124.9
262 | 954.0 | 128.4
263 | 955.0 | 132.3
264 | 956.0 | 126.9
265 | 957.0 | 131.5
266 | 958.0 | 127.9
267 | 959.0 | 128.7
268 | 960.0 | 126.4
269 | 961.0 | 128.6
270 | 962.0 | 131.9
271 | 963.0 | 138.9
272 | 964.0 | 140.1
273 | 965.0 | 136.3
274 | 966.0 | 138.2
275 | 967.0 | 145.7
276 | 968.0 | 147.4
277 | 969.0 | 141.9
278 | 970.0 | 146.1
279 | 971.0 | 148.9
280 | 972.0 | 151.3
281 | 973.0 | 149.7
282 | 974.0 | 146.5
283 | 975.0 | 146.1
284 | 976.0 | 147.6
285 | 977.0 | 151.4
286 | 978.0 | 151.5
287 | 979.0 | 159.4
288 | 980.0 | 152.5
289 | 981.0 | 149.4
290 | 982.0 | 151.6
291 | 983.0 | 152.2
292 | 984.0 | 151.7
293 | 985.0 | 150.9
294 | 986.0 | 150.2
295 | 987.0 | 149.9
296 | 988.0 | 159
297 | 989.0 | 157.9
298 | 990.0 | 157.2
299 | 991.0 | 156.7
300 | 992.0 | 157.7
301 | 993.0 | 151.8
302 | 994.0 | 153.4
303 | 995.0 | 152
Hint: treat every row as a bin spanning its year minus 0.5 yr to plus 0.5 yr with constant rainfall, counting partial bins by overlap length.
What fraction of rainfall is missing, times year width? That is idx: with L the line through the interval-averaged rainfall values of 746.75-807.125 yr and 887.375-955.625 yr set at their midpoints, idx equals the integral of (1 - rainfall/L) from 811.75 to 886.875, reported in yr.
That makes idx 5.1 yr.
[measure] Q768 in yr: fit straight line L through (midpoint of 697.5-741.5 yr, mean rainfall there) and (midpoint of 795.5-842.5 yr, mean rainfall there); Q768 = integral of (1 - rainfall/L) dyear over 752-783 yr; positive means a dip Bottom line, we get -3.7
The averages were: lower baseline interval 92.4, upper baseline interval 102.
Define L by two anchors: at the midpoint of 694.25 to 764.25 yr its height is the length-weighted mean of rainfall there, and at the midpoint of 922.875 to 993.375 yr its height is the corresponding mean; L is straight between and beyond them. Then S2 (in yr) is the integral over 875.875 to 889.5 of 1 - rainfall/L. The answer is 1.3 yr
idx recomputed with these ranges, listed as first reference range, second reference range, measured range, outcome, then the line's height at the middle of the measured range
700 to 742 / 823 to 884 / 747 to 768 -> -1.9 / 97.9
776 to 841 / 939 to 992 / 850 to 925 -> 1.4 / 123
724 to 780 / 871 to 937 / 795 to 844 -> 4.2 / 112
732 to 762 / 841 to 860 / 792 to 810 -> 1.1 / 111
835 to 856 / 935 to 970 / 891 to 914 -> 0.4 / 125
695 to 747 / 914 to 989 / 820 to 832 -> 1.3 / 114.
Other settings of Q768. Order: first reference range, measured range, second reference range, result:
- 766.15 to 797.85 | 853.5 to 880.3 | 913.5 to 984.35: 1.7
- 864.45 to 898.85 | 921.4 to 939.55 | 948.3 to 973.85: -1.2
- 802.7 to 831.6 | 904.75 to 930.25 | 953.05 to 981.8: -0.7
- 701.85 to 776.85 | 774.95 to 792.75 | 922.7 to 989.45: -0.6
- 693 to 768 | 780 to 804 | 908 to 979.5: -0.1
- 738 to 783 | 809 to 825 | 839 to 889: 2.0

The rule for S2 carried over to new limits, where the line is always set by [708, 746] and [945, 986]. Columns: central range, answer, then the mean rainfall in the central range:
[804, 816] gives 1.1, 99.3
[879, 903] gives 1.5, 117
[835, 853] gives 0.5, 113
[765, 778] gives -0.8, 108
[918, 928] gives -0.1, 133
